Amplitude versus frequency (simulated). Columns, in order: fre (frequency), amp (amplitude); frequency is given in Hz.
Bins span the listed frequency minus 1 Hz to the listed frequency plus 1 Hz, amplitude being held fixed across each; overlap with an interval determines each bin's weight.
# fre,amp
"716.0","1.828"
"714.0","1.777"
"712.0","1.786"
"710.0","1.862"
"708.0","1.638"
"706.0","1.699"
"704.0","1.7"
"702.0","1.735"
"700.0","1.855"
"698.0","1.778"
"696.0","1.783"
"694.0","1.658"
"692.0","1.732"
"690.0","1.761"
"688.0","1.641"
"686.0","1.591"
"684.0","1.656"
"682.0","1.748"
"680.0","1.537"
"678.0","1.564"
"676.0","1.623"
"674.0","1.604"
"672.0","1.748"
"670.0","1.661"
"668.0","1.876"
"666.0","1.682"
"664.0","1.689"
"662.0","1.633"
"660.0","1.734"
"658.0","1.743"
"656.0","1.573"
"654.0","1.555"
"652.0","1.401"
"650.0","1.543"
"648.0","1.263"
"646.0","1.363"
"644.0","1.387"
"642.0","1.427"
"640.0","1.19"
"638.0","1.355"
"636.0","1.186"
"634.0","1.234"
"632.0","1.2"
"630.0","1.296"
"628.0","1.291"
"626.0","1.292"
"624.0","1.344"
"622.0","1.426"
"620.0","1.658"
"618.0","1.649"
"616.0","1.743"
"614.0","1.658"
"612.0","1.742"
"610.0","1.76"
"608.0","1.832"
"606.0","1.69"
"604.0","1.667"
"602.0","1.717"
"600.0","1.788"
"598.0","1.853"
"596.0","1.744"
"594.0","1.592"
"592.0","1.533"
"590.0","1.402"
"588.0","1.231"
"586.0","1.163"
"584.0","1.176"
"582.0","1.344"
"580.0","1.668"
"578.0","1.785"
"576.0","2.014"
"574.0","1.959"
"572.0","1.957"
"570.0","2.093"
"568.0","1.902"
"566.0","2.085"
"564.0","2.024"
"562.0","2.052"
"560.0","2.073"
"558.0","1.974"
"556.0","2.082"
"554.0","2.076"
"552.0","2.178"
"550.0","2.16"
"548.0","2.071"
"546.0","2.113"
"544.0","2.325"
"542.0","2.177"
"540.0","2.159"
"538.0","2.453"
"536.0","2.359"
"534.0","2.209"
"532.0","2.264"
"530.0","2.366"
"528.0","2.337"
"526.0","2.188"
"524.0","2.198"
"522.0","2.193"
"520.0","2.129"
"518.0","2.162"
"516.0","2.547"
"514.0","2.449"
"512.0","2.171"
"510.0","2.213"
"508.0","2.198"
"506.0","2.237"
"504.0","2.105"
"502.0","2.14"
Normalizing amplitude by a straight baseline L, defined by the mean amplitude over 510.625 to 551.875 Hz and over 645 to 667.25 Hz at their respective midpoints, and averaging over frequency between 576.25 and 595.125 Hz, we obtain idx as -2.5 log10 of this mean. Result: 0.32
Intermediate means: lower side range 2.25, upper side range 1.57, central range 1.46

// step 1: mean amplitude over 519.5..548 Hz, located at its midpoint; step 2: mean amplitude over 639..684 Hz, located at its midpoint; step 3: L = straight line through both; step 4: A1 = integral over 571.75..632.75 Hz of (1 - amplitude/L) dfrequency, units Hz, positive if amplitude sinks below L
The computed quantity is 9.7 Hz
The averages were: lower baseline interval 2.24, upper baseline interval 1.57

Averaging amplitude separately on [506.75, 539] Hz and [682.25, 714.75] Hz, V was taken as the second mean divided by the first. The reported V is 0.76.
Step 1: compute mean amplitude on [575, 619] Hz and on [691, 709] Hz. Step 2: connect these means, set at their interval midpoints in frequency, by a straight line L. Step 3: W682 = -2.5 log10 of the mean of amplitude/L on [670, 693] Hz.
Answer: 0.04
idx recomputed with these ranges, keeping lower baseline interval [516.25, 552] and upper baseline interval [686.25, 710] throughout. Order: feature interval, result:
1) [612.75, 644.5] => 0.36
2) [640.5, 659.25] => 0.26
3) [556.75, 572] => 0.06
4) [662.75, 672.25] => 0.06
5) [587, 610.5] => 0.23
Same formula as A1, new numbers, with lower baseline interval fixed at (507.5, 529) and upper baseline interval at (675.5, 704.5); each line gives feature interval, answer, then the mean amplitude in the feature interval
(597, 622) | 3.05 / 1.72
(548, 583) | 2.21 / 1.97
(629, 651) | 6.42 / 1.31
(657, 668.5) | 0.39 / 1.72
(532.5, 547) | -0.48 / 2.26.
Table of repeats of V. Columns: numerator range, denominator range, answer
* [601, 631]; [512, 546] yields 0.70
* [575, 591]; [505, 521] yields 0.65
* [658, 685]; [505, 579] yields 0.78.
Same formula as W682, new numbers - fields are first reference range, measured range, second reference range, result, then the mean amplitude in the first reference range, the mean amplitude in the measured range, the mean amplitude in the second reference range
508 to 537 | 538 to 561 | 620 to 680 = -0.019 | 2.27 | 2.14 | 1.48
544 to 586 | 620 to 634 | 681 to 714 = 0.352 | 1.93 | 1.33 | 1.73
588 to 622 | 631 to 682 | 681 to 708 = 0.122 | 1.67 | 1.52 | 1.72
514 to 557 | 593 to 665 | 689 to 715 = 0.268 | 2.23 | 1.53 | 1.75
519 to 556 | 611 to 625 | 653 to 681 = 0.168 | 2.22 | 1.6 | 1.66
